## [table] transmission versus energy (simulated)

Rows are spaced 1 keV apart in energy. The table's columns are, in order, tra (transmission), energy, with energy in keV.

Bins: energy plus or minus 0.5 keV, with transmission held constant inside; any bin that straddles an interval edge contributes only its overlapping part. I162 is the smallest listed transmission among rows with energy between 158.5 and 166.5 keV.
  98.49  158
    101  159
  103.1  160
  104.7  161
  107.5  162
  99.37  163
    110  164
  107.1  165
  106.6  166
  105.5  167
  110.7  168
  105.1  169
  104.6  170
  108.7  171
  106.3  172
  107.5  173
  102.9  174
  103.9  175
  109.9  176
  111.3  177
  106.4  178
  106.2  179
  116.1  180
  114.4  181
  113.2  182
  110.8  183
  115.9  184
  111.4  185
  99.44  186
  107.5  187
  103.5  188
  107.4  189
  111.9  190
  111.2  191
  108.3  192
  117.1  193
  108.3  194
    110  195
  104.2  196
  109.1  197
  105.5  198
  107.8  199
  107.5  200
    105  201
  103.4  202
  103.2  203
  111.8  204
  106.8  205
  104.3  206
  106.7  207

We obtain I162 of 99.37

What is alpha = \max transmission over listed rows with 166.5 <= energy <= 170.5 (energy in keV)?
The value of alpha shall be 110.7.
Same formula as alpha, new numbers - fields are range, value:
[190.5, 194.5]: 117.1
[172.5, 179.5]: 111.3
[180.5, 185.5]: 115.9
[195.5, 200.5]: 109.1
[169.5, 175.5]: 108.7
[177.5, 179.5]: 106.4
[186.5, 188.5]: 107.5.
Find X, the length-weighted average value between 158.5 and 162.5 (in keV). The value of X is 104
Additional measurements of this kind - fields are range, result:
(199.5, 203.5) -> 105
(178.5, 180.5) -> 111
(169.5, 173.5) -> 107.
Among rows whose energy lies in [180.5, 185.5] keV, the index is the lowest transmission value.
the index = 110.8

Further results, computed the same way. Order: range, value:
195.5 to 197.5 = 104.2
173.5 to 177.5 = 102.9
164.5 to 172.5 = 104.6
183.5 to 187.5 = 99.44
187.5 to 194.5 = 103.5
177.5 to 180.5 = 106.2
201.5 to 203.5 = 103.2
